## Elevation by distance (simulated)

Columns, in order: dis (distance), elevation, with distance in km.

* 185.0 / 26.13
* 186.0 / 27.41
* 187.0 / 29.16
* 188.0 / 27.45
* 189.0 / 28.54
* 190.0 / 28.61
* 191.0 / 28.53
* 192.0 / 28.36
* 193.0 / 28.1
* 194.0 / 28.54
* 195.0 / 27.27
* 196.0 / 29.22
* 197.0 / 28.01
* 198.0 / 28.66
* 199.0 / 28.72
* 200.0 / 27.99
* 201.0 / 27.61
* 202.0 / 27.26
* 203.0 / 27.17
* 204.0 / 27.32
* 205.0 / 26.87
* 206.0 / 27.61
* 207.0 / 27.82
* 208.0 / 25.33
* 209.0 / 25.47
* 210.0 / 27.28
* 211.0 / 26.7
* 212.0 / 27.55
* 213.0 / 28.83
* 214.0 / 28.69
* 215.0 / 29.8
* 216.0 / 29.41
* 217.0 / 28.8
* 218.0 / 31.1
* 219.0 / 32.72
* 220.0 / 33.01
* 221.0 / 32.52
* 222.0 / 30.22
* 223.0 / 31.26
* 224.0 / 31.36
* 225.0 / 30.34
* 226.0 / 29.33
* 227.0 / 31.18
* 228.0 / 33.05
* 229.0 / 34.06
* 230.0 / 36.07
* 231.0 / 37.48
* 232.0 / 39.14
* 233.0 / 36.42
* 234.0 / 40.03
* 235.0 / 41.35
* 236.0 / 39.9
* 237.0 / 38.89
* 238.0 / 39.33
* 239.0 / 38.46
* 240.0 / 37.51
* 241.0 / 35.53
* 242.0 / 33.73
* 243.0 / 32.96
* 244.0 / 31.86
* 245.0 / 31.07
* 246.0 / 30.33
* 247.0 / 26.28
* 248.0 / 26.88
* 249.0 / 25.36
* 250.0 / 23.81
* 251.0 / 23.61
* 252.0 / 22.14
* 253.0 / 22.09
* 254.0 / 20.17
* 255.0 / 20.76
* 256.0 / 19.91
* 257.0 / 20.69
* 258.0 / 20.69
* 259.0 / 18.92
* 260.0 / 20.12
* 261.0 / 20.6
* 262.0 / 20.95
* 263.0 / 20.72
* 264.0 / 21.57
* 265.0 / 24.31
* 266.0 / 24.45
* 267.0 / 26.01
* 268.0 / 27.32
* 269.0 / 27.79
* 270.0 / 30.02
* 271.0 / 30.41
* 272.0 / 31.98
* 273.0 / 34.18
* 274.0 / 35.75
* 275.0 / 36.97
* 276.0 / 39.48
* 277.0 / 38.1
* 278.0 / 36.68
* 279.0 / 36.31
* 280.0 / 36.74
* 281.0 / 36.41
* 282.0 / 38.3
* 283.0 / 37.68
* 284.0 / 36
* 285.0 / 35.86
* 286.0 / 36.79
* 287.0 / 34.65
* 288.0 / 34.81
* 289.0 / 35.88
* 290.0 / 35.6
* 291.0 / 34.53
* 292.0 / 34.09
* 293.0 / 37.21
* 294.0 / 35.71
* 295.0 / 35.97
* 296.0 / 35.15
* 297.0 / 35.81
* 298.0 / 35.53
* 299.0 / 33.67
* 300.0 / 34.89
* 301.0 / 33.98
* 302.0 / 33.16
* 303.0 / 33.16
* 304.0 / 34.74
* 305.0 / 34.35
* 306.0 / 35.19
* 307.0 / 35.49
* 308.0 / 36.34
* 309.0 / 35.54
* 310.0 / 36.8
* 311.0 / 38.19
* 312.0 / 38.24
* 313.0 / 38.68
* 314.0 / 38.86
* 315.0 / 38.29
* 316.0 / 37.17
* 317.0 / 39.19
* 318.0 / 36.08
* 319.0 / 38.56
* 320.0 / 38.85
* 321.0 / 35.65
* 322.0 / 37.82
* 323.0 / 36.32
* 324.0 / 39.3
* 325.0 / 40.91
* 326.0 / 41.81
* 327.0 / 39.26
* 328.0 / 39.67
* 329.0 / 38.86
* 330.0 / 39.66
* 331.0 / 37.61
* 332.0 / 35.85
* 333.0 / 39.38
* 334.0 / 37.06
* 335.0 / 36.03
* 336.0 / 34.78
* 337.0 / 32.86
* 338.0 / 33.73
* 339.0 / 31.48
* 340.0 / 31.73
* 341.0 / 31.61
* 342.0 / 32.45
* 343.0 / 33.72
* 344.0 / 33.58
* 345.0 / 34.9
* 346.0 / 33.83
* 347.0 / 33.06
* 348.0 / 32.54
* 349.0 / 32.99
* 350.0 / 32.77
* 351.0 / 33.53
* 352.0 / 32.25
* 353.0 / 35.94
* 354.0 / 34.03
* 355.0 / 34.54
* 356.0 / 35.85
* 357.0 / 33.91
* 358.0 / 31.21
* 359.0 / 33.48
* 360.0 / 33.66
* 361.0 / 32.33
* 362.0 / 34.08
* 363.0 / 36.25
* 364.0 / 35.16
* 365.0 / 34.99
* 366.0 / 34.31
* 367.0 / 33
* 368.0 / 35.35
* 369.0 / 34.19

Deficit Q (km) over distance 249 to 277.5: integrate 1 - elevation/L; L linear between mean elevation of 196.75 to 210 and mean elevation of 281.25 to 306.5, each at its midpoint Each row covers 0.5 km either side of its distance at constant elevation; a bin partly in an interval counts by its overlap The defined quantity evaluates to 6.0 km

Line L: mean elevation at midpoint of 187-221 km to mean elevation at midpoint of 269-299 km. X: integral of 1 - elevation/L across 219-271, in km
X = 4.0 km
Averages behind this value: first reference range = 28.4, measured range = 29.3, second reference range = 35.4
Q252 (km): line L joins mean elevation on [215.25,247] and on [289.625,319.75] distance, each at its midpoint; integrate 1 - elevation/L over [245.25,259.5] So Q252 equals 4.7 km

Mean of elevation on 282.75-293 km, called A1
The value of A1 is 35.6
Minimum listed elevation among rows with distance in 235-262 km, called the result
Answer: 18.92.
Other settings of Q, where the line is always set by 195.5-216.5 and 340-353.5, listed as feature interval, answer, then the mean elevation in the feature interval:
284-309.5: -3.1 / 35.1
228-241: -4.1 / 37.9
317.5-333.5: -3.0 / 38.5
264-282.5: -1.3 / 32.5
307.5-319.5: -2.1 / 37.7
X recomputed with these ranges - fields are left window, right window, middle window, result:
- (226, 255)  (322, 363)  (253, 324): 1.8 km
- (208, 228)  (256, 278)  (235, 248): -2.8 km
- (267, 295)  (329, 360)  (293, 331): -2.6 km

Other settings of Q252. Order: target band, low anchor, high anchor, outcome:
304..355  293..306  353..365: -2.3 km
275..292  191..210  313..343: -1.4 km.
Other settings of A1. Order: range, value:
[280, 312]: 35.6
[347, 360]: 33.6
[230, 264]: 29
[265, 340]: 35.6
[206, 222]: 29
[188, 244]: 31.2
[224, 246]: 35.4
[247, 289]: 28.7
